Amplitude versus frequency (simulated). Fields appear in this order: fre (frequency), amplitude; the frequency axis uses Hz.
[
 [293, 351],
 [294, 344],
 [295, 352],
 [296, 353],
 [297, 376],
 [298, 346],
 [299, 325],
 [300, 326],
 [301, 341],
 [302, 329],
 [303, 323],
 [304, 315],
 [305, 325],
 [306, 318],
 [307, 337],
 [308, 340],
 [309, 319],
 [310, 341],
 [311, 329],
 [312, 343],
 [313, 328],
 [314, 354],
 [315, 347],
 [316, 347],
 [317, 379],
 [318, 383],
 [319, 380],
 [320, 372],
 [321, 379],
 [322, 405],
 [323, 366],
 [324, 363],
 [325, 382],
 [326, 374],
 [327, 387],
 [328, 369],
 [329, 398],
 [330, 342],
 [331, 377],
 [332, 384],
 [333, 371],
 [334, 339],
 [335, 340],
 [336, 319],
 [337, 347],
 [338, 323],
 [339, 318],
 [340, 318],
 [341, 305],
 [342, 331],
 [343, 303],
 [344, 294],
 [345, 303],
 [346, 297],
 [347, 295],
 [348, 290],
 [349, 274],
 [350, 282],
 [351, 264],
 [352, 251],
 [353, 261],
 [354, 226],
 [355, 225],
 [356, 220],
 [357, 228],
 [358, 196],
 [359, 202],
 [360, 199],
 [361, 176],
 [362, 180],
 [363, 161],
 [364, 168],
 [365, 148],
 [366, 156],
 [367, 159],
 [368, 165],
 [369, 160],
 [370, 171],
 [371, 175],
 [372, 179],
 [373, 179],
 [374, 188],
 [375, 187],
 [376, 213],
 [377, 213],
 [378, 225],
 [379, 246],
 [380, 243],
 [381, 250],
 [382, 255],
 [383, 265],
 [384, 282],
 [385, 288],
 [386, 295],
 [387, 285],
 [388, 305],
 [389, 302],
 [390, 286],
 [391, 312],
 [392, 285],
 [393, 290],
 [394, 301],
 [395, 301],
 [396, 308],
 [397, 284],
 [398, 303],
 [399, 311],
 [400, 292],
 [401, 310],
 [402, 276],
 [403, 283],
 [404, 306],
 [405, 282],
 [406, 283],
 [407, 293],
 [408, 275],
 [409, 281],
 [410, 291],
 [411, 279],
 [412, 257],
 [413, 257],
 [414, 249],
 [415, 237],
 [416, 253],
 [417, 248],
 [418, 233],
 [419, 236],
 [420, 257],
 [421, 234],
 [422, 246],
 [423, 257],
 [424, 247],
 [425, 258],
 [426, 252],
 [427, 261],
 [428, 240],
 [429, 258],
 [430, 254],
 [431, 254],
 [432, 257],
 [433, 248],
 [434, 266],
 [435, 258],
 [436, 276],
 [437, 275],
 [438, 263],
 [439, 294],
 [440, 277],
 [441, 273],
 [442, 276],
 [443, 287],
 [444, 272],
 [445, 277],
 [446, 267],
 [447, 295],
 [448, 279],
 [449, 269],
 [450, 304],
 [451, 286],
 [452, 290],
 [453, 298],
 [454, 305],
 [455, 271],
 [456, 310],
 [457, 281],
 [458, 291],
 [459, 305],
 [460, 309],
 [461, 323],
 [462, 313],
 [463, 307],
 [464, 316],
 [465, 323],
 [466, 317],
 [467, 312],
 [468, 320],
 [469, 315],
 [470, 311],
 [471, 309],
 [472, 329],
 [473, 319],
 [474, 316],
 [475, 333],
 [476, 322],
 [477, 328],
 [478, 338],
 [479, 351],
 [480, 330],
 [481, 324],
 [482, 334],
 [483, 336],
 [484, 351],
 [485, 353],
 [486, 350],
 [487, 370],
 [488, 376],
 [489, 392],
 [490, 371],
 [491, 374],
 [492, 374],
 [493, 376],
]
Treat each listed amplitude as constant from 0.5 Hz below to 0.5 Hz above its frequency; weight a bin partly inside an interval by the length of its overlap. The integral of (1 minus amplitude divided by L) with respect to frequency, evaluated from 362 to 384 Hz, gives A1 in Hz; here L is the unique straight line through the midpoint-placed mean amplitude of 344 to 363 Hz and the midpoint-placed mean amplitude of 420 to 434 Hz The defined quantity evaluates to 4.3 Hz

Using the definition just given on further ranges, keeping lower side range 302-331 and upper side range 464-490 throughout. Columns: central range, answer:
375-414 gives 7.6 Hz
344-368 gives 8.6 Hz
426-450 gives 5.0 Hz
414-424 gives 2.8 Hz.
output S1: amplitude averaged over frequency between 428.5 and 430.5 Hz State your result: 256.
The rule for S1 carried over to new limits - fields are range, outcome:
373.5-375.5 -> 188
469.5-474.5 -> 317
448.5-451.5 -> 286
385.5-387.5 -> 290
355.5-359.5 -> 212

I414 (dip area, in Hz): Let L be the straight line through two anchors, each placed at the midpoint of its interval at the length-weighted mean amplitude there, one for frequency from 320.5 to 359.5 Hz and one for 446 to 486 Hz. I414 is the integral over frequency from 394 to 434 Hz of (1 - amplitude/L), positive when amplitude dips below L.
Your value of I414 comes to 5.77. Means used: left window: 314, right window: 313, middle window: 268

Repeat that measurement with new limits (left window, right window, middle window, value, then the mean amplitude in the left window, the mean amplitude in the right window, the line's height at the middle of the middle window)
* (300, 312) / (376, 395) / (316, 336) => -3.6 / 329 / 273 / 315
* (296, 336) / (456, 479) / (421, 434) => 2.9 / 353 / 316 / 326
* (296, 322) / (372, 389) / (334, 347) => -0.7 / 345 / 245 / 301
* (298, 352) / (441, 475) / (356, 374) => 8.2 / 338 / 300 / 326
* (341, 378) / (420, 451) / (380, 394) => -2.7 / 221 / 266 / 237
